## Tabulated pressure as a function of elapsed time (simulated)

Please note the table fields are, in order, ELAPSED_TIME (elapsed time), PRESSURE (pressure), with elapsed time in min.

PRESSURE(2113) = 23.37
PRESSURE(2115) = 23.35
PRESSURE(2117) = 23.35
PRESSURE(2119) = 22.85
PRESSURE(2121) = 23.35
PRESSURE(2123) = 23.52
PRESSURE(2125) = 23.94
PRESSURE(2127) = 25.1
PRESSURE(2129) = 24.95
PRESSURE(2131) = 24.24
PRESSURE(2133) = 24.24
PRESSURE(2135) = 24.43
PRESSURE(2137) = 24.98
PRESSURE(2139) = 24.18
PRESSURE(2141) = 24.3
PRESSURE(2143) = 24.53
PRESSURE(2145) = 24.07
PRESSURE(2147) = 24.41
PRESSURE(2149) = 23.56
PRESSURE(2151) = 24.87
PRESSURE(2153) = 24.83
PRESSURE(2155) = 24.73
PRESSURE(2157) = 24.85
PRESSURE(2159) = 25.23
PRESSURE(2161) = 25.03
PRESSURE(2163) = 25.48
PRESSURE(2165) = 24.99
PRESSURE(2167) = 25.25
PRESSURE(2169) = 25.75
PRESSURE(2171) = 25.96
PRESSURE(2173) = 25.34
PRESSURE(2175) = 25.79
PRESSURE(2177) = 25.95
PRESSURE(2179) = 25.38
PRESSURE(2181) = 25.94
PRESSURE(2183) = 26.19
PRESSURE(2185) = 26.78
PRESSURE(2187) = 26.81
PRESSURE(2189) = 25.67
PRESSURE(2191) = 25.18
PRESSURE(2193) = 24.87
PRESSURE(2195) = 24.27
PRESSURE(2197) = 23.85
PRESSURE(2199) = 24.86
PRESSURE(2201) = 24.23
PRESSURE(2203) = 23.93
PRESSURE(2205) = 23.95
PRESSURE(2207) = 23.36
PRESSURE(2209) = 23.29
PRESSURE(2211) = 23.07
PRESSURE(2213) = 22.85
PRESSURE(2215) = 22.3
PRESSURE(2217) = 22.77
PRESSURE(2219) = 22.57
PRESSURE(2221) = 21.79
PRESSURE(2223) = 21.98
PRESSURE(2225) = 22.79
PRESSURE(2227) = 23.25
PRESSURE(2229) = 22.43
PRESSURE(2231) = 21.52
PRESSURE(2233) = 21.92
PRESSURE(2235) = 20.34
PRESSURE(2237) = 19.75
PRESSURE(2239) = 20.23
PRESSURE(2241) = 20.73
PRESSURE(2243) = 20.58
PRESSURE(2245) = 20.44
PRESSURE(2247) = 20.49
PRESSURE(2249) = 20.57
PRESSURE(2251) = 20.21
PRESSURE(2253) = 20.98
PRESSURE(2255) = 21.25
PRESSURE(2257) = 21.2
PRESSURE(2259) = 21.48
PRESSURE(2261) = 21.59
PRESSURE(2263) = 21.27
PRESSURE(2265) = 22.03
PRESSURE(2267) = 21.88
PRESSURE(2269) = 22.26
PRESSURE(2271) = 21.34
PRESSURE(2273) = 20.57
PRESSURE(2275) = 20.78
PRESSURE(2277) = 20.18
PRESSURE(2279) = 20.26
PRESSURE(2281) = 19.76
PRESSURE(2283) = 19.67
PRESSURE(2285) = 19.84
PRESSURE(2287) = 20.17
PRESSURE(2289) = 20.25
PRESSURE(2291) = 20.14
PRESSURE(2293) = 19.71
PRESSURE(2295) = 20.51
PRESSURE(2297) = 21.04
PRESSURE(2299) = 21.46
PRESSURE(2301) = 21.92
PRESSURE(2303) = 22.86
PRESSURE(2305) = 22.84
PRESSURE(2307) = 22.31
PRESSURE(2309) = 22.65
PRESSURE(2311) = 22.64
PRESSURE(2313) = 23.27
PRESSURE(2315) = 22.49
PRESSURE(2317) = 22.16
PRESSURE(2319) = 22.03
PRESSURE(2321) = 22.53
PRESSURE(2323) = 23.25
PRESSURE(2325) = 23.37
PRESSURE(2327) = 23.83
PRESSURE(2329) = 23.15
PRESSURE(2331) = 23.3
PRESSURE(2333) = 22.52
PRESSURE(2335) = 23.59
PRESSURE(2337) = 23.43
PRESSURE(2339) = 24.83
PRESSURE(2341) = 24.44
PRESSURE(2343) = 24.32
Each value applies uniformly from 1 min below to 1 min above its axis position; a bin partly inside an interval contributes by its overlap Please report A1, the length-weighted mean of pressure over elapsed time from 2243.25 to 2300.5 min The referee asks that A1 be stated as 20.8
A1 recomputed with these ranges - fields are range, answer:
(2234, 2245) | 20.3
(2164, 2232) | 24.3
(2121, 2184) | 24.9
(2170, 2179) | 25.7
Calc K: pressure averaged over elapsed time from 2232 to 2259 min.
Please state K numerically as 20.7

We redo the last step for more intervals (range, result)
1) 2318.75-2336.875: 23.1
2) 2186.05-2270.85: 22.4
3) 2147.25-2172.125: 25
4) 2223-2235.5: 22.1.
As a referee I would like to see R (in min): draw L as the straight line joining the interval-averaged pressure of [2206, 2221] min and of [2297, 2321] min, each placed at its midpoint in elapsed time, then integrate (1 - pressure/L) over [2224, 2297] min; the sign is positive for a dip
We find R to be 5.5 min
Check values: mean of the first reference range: 22.8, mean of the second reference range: 22.4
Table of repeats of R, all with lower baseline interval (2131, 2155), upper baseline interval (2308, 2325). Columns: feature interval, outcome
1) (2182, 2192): -0.90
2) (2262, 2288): 2.61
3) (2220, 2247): 2.49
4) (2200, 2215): 0.20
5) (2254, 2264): 0.81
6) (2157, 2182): -1.39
